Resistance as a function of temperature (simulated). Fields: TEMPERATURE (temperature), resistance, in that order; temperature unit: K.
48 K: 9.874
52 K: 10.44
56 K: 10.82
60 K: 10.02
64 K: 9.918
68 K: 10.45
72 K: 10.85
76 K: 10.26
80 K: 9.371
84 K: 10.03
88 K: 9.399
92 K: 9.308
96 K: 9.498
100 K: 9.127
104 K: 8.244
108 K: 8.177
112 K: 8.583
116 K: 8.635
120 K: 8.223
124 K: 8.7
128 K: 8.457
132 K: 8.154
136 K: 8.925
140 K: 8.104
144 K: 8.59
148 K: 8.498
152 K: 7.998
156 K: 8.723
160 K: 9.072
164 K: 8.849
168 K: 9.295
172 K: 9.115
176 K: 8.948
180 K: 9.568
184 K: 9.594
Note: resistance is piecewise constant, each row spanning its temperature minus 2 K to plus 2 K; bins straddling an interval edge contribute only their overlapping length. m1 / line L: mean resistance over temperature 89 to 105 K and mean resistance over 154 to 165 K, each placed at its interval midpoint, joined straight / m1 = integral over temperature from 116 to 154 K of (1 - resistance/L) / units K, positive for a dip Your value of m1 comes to 2.4 K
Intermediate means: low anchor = 9.12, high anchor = 8.88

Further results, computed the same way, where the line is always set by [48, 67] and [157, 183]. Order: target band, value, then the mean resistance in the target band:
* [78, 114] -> 2.92 K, 9.08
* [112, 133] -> 2.52 K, 8.46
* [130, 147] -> 1.81 K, 8.45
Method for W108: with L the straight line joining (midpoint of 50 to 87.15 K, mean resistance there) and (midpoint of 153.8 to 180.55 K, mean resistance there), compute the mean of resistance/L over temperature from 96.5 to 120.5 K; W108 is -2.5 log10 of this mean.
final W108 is 0.14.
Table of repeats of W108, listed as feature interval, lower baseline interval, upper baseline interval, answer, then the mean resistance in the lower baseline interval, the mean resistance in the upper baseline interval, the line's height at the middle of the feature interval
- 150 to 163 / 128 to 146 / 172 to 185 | 0.030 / 8.44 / 9.31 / 8.85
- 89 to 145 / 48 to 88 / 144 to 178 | 0.098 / 10.2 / 8.8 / 9.45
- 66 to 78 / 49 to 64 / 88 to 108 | -0.074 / 10.3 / 8.99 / 9.83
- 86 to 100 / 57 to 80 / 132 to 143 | 0.028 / 10.2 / 8.46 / 9.61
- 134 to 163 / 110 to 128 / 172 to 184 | 0.042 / 8.53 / 9.29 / 8.91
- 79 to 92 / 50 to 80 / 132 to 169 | 0.038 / 10.3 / 8.63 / 9.92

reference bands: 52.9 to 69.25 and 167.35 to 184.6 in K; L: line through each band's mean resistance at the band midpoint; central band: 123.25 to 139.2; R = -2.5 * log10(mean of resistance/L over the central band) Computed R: 0.14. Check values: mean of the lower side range 10.3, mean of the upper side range 9.28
